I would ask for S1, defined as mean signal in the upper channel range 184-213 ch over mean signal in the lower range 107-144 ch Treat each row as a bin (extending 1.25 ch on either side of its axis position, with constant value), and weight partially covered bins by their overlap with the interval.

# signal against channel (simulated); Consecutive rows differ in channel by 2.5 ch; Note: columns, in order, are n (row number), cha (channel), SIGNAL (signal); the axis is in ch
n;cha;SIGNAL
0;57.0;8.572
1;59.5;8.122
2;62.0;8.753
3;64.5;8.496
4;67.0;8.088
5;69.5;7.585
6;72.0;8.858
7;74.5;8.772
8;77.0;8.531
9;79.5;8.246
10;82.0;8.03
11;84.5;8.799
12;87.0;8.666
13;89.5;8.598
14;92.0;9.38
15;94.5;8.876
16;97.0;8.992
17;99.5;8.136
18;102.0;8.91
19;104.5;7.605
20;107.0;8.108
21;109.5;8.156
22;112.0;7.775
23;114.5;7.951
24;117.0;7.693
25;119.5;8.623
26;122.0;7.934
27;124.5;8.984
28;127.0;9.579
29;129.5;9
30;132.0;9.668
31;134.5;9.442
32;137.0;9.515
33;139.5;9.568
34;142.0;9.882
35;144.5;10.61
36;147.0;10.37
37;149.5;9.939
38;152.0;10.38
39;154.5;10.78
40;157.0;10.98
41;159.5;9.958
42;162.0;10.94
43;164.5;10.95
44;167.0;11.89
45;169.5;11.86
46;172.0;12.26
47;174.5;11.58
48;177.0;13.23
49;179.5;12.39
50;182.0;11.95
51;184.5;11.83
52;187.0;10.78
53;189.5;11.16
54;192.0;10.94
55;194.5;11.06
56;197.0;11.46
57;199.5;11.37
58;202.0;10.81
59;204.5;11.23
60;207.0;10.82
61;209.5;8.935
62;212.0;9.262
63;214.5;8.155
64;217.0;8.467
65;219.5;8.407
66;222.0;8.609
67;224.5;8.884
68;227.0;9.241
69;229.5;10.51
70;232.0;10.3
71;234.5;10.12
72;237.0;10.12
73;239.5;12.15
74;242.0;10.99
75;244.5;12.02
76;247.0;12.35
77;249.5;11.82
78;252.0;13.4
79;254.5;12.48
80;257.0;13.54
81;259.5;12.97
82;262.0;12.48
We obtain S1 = 1.22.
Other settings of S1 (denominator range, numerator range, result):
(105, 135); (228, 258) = 1.36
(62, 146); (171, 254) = 1.24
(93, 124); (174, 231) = 1.27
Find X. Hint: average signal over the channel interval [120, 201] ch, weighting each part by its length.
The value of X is 10.7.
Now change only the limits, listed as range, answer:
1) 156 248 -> 10.8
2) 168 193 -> 11.8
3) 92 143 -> 8.73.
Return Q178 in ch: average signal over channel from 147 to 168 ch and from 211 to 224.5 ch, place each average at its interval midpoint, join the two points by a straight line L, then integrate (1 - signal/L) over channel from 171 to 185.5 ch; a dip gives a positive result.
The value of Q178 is -3.3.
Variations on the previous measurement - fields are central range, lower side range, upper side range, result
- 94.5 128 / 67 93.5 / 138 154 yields 3.37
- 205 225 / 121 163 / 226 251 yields 3.15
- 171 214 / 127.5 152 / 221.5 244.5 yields -4.82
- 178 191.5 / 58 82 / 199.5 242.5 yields -3.02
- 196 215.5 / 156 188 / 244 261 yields 2.87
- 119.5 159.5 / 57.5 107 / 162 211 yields 1.35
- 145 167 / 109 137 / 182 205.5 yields -1.68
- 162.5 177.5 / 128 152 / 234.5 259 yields -2.03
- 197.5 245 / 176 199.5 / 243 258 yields 8.25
